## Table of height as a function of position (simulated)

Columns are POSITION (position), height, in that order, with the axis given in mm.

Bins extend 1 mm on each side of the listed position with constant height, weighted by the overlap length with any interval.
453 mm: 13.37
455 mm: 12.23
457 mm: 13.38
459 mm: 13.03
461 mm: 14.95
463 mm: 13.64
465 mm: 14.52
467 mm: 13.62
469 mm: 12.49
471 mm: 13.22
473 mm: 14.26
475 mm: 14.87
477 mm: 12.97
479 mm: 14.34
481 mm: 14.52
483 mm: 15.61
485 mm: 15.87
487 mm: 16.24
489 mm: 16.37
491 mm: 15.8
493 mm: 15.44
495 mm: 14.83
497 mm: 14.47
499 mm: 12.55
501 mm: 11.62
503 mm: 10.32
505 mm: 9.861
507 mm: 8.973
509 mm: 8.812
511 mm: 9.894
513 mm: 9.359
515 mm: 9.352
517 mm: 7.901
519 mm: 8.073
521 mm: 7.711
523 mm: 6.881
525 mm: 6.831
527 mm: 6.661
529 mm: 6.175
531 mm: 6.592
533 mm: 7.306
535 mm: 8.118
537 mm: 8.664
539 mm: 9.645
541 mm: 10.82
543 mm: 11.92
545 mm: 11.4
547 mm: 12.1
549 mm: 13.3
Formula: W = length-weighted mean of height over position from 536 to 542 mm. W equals 9.71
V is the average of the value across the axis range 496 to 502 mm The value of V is 12.9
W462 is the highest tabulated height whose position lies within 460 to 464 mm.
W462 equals 14.95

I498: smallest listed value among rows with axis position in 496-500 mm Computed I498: 12.55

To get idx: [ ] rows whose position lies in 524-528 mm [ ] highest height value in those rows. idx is 6.831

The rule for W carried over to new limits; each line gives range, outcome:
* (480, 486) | 15.3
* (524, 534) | 6.71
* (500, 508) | 10.2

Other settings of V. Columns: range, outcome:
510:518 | 9.13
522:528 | 6.79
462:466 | 14.1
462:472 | 13.5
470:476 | 14.1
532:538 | 8.03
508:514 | 9.35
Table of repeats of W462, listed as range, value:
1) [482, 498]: 16.37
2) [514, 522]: 9.352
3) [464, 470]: 14.52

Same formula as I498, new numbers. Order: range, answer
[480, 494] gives 14.52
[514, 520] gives 7.901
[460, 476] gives 12.49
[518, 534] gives 6.175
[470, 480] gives 12.97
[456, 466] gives 13.03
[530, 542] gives 6.592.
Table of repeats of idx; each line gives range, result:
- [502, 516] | 10.32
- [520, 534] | 7.711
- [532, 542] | 10.82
